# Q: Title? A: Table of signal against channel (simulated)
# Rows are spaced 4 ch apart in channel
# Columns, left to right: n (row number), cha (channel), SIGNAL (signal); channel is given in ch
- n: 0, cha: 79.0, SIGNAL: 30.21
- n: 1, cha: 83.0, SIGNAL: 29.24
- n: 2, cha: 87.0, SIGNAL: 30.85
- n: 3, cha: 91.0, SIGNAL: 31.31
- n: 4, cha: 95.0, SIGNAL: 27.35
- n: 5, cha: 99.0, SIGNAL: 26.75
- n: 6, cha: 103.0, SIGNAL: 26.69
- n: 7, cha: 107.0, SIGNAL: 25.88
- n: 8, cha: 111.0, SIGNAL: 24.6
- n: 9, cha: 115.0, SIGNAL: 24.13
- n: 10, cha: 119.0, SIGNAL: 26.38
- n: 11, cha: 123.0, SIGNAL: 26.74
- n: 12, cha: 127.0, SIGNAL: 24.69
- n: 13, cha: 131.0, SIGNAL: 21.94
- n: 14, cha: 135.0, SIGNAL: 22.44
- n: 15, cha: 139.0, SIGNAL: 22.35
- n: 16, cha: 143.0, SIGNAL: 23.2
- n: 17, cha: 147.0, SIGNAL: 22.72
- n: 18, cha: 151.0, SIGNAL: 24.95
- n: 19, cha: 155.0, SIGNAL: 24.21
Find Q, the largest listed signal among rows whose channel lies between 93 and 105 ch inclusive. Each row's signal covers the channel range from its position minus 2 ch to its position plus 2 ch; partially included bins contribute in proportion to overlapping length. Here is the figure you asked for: 27.35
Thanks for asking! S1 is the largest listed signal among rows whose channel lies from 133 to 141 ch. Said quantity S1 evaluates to 22.44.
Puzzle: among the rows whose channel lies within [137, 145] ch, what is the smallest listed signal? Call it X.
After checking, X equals 22.35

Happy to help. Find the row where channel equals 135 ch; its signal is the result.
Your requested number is 22.44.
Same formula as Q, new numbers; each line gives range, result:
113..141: 26.74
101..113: 26.69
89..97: 31.31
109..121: 26.38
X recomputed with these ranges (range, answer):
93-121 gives 24.13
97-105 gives 26.69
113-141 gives 21.94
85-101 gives 26.75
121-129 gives 24.69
